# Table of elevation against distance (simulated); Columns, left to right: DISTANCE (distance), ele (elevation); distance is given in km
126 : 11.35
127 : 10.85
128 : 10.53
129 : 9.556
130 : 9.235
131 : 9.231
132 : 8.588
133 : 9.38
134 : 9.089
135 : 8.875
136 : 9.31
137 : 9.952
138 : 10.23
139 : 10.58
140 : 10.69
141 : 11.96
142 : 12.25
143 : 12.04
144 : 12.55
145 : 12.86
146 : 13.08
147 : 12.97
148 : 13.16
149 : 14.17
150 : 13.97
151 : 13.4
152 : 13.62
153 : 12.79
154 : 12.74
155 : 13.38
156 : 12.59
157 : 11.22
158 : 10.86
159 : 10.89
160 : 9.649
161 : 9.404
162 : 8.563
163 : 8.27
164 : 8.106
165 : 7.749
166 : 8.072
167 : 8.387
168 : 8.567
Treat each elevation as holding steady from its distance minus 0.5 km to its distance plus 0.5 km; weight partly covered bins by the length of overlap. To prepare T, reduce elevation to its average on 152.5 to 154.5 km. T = 12.8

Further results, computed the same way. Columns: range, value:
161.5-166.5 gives 8.15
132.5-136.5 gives 9.16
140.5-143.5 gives 12.1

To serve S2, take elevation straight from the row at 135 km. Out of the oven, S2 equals 8.875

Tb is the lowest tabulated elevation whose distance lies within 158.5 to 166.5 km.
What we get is 7.749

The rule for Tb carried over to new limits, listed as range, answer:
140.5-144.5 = 11.96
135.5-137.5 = 9.31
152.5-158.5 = 10.86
